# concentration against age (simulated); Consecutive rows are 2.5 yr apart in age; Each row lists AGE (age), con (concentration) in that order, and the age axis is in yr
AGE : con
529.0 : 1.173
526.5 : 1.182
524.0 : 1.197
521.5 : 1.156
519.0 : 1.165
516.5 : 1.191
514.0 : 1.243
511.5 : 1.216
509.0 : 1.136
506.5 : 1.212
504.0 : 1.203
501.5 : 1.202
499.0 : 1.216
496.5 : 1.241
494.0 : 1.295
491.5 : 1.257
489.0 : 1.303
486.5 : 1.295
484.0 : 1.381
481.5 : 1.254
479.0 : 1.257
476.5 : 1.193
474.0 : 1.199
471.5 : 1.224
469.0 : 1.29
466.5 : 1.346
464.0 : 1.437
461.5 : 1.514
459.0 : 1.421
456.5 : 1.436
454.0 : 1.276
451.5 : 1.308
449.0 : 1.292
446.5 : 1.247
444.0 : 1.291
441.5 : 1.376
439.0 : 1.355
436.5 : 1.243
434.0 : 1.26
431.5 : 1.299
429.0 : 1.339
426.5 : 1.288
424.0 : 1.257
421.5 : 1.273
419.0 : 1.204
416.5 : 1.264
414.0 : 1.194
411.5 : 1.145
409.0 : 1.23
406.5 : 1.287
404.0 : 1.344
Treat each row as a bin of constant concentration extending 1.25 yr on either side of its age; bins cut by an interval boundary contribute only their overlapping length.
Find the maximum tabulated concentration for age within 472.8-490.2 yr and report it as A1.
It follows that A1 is 1.381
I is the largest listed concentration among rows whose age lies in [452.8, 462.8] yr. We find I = 1.514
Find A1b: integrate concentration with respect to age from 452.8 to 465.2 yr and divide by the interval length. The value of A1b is 1.42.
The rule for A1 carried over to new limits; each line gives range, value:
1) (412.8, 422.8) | 1.273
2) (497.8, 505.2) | 1.216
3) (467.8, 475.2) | 1.29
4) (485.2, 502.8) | 1.303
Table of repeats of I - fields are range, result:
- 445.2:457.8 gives 1.436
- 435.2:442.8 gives 1.376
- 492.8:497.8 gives 1.295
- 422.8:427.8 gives 1.288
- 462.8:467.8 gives 1.437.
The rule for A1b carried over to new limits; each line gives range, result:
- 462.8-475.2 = 1.3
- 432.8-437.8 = 1.25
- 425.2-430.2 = 1.31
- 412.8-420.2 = 1.22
